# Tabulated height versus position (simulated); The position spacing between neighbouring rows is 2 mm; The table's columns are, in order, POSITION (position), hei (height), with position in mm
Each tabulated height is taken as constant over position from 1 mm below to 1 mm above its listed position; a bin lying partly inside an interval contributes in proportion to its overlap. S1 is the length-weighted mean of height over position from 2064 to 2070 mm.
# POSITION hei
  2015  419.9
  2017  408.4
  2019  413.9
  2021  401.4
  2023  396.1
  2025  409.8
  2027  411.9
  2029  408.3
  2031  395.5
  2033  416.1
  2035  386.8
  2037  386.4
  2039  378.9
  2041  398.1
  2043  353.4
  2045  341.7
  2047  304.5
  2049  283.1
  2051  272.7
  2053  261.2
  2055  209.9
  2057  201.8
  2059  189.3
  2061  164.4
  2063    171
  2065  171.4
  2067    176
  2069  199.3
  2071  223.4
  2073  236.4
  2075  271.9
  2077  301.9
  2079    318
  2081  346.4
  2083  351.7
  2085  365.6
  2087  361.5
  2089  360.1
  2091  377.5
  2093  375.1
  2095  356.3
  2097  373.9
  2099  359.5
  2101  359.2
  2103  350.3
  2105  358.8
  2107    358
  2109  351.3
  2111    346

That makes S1 182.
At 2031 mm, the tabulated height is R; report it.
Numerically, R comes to 395.5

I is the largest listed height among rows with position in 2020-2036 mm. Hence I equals 416.1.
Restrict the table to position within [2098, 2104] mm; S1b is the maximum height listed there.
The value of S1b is 359.5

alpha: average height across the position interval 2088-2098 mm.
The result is 369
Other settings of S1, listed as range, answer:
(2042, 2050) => 321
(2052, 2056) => 236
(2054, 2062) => 191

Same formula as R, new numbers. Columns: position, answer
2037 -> 386.4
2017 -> 408.4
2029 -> 408.3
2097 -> 373.9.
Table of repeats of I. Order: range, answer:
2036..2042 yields 398.1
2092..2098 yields 375.1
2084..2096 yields 377.5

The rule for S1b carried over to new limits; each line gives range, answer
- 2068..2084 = 351.7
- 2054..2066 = 209.9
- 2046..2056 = 304.5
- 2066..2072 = 223.4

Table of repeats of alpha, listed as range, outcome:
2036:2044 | 379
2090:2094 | 376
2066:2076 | 221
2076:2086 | 337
